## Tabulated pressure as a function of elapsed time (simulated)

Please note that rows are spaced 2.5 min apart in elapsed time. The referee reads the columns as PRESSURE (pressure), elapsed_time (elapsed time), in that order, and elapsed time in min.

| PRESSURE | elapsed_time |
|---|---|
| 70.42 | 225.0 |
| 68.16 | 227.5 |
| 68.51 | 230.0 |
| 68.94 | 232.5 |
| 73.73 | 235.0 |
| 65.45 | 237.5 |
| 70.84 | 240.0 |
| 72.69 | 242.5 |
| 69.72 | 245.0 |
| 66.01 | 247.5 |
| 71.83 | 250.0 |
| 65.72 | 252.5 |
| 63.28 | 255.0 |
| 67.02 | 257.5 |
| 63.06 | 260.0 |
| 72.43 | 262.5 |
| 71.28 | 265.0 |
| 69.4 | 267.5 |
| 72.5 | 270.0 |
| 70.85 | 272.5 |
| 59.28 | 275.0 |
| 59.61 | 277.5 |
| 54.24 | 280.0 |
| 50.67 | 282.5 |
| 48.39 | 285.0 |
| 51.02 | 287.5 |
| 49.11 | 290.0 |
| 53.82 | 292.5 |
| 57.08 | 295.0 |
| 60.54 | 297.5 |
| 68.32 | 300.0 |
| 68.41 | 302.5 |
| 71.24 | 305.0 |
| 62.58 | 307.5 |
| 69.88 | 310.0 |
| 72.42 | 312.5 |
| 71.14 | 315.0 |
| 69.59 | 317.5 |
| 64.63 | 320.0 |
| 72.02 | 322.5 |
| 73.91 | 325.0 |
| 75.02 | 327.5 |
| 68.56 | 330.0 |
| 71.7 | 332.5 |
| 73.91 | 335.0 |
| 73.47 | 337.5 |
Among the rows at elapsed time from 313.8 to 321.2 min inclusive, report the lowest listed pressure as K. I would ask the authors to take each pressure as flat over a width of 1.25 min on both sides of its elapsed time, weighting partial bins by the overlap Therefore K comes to 64.63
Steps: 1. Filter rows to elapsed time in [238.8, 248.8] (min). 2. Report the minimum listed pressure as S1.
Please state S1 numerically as 66.01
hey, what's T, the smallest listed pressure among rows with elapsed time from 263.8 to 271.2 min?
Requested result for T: 69.4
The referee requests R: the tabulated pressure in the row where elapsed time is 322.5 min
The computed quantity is 72.02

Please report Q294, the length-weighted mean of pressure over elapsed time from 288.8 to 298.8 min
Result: 55.2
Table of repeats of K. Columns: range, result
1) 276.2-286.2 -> 48.39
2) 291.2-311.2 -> 53.82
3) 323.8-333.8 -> 68.56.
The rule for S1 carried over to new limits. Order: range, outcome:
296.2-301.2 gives 60.54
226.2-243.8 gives 65.45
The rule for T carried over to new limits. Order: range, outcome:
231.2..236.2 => 68.94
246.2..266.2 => 63.06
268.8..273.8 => 70.85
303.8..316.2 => 62.58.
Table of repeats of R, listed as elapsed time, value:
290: 49.11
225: 70.42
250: 71.83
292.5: 53.82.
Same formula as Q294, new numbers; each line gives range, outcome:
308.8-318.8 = 70.7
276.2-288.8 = 52.8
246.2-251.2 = 68.9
